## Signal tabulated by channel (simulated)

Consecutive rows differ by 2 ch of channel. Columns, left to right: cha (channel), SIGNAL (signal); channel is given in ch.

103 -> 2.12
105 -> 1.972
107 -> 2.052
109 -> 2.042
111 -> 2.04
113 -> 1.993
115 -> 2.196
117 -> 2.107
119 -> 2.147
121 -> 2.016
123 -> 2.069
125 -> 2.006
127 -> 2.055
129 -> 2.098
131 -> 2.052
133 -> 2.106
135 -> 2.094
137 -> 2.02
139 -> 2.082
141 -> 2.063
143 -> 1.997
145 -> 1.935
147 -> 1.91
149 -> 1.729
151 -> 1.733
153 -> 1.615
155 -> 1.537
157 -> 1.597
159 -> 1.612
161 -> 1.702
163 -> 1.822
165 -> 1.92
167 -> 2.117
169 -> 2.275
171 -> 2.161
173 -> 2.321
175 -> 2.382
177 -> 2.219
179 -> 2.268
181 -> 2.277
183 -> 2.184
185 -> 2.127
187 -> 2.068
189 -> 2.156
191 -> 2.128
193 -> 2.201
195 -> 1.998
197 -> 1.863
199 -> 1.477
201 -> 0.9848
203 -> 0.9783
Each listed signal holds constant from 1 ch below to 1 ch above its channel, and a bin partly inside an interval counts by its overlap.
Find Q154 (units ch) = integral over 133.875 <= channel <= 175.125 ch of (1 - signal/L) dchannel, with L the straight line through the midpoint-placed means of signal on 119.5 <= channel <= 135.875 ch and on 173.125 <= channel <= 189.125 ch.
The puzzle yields 4.2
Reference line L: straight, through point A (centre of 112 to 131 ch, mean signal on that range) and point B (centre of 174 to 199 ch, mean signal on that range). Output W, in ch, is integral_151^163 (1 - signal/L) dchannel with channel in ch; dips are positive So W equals 2.6 ch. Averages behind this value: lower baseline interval 2.08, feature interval 1.64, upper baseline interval 2.13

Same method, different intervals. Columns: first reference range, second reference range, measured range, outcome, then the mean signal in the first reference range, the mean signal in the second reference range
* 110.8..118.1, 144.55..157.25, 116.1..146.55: -2.2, 2.09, 1.72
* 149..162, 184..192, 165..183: -3.0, 1.64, 2.12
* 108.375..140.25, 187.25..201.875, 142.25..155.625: 1.4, 2.07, 1.85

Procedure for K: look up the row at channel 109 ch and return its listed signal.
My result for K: 2.042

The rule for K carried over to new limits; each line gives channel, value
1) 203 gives 0.9783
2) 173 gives 2.321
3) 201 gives 0.9848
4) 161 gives 1.702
